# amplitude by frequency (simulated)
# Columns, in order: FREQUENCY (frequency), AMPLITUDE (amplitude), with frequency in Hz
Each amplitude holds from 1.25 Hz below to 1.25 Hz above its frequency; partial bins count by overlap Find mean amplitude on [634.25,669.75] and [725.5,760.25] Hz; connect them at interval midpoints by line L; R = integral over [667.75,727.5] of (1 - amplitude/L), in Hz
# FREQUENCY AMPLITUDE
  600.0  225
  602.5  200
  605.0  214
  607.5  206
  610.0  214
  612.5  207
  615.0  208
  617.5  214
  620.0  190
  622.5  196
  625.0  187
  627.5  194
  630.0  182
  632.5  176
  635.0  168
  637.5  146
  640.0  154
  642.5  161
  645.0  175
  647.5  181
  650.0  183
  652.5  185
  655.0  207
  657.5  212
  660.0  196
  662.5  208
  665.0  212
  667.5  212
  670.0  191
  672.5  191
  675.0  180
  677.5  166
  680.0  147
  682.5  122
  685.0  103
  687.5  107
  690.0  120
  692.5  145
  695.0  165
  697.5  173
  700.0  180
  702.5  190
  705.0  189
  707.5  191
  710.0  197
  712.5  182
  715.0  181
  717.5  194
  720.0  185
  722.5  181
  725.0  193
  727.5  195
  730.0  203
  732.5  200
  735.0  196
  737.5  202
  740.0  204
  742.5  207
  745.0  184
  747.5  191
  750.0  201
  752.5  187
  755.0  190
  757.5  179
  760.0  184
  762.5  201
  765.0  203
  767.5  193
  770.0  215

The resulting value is 6.55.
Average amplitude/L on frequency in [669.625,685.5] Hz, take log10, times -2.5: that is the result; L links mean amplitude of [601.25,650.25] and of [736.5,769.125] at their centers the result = 0.20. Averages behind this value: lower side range 188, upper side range 194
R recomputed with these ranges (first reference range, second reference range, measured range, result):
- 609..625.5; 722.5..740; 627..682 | 5.18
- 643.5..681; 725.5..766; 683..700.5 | 4.79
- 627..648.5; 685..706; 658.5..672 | -3.36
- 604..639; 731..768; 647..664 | -0.33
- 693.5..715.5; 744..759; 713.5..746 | -1.44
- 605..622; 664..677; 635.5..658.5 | 2.55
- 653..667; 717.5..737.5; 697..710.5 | 0.77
